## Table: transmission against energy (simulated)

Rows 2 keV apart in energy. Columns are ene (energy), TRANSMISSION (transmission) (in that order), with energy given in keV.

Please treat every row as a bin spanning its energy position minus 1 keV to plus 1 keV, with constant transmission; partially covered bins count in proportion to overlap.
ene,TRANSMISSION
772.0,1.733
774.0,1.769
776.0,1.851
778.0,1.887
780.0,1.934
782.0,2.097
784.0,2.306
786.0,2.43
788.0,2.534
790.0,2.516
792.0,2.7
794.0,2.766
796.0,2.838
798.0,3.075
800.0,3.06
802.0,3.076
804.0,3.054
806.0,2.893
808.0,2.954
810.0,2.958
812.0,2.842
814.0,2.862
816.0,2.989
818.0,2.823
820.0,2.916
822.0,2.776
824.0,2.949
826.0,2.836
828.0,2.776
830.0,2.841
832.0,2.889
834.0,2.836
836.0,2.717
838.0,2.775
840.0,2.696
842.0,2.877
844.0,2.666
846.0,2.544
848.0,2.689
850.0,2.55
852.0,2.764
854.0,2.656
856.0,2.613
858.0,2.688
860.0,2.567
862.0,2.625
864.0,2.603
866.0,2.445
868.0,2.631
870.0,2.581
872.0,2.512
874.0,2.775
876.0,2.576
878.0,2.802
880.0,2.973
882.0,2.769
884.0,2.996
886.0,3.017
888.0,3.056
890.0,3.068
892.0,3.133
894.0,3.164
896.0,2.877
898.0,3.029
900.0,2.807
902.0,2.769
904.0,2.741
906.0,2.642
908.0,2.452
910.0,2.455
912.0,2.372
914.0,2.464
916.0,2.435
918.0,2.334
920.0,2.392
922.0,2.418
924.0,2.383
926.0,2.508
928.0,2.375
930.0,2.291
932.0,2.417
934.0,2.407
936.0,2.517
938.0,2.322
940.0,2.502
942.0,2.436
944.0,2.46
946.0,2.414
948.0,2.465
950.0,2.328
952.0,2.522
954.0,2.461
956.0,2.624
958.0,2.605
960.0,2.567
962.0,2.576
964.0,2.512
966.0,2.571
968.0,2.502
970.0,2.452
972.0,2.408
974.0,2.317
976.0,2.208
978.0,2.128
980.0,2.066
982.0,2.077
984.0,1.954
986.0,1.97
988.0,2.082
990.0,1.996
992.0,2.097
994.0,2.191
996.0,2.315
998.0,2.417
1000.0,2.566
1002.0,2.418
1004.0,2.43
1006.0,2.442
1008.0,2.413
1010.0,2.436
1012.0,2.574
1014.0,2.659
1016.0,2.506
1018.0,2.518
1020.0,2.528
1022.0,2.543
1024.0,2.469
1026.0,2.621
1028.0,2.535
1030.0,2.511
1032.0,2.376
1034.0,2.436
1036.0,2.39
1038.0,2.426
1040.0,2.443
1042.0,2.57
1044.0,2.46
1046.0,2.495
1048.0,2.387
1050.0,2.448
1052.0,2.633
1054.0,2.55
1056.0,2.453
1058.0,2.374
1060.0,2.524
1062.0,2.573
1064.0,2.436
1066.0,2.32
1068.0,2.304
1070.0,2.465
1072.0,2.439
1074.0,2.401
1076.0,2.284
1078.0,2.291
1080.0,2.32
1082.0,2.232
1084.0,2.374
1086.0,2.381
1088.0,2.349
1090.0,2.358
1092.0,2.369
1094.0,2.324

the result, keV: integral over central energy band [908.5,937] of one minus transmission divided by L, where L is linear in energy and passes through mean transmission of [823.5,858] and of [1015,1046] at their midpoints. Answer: 2.4 keV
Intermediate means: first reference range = 2.74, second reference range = 2.49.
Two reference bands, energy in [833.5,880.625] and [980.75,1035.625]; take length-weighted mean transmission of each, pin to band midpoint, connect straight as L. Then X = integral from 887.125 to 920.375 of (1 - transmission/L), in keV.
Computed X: -1.84 keV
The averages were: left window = 2.67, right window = 2.37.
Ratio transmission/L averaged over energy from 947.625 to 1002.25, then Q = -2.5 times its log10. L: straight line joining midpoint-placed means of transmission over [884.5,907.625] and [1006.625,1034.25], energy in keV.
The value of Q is 0.14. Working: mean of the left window 2.92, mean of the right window 2.51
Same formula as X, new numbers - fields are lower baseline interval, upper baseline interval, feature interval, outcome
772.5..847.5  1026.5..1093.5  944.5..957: 0.3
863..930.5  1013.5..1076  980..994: 2.8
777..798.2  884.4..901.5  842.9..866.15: 1.5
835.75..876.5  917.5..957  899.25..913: -0.5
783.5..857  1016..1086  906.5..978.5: 4.7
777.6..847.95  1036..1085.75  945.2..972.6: 0.6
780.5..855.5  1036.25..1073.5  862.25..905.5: -2.3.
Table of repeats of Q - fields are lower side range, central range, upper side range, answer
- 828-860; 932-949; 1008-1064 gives 0.07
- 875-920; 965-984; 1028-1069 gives 0.14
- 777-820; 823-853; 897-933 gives -0.05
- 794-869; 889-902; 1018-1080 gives -0.11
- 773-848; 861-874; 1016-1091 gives 0.02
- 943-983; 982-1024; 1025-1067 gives 0.04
